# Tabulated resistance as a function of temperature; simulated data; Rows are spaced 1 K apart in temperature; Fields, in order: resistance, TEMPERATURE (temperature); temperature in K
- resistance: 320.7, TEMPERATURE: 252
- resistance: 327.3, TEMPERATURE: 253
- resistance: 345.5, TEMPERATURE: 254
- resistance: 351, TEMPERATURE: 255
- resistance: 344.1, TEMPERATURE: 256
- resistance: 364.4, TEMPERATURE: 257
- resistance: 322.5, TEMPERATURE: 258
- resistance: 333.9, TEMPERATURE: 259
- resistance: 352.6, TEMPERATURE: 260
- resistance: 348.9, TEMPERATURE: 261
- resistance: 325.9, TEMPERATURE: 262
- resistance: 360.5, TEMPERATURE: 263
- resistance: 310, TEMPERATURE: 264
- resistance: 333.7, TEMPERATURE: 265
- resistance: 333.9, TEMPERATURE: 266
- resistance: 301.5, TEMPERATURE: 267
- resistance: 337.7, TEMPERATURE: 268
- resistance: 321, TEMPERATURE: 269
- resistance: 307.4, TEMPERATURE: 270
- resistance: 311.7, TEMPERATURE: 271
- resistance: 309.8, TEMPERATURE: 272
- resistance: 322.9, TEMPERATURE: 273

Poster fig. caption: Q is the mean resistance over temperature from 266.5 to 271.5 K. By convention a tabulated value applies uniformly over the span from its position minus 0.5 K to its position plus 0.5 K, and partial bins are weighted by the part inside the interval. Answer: 316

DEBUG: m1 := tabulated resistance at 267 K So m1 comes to 301.5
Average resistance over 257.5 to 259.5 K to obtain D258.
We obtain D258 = 328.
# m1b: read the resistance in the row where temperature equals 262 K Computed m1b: 325.9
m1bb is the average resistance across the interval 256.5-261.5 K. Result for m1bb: 344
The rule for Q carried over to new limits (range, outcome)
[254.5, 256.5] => 348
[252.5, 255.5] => 341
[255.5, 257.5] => 354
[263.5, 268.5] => 323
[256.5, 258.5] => 343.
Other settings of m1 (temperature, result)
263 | 360.5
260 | 352.6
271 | 311.7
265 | 333.7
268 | 337.7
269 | 321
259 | 333.9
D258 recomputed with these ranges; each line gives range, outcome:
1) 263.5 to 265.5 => 322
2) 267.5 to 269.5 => 329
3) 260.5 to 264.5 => 336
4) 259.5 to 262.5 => 342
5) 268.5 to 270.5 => 314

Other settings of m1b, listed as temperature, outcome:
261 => 348.9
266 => 333.9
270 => 307.4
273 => 322.9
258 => 322.5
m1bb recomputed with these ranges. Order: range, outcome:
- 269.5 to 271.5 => 310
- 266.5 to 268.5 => 320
